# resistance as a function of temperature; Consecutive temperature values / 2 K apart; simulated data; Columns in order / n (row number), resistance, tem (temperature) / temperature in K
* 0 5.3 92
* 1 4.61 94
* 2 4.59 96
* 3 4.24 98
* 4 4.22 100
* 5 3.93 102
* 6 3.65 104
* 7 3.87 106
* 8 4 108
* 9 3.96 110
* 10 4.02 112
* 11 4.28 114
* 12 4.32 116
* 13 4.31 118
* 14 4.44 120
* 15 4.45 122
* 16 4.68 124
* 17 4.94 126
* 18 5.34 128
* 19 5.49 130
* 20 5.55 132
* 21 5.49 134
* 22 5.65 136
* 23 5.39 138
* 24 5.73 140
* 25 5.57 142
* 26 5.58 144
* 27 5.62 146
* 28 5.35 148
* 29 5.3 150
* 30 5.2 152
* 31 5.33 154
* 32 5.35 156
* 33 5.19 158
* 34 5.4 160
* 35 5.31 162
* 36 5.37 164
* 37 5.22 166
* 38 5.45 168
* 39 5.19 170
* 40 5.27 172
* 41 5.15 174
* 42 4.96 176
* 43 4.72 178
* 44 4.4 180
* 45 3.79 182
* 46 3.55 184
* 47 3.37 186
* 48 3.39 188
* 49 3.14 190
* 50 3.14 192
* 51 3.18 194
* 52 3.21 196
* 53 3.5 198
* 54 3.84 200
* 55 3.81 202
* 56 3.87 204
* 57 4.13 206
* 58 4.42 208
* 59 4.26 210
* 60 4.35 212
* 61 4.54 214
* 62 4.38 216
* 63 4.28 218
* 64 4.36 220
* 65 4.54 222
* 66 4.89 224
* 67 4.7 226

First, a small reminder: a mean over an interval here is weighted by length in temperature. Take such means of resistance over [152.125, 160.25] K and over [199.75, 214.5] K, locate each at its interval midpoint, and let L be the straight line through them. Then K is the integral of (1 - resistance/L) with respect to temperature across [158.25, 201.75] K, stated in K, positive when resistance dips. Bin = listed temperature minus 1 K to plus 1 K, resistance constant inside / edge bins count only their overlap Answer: 4.4 K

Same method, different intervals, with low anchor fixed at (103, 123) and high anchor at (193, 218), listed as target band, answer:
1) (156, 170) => -4.4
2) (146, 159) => -4.0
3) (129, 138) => -3.2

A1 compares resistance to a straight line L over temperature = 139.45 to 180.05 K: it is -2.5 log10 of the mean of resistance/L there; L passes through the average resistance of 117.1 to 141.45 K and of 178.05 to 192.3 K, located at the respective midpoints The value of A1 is -0.22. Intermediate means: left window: 5.13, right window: 3.64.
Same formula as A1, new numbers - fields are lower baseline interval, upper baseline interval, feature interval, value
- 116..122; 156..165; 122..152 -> -0.12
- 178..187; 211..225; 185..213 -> 0.13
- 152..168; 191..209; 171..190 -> 0.07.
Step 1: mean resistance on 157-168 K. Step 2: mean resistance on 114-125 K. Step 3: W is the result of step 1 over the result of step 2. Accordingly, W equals 1.20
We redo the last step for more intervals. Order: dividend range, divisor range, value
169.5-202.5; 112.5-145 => 0.78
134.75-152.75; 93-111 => 1.33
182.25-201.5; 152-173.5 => 0.64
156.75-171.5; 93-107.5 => 1.28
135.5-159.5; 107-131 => 1.20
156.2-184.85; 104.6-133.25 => 1.09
